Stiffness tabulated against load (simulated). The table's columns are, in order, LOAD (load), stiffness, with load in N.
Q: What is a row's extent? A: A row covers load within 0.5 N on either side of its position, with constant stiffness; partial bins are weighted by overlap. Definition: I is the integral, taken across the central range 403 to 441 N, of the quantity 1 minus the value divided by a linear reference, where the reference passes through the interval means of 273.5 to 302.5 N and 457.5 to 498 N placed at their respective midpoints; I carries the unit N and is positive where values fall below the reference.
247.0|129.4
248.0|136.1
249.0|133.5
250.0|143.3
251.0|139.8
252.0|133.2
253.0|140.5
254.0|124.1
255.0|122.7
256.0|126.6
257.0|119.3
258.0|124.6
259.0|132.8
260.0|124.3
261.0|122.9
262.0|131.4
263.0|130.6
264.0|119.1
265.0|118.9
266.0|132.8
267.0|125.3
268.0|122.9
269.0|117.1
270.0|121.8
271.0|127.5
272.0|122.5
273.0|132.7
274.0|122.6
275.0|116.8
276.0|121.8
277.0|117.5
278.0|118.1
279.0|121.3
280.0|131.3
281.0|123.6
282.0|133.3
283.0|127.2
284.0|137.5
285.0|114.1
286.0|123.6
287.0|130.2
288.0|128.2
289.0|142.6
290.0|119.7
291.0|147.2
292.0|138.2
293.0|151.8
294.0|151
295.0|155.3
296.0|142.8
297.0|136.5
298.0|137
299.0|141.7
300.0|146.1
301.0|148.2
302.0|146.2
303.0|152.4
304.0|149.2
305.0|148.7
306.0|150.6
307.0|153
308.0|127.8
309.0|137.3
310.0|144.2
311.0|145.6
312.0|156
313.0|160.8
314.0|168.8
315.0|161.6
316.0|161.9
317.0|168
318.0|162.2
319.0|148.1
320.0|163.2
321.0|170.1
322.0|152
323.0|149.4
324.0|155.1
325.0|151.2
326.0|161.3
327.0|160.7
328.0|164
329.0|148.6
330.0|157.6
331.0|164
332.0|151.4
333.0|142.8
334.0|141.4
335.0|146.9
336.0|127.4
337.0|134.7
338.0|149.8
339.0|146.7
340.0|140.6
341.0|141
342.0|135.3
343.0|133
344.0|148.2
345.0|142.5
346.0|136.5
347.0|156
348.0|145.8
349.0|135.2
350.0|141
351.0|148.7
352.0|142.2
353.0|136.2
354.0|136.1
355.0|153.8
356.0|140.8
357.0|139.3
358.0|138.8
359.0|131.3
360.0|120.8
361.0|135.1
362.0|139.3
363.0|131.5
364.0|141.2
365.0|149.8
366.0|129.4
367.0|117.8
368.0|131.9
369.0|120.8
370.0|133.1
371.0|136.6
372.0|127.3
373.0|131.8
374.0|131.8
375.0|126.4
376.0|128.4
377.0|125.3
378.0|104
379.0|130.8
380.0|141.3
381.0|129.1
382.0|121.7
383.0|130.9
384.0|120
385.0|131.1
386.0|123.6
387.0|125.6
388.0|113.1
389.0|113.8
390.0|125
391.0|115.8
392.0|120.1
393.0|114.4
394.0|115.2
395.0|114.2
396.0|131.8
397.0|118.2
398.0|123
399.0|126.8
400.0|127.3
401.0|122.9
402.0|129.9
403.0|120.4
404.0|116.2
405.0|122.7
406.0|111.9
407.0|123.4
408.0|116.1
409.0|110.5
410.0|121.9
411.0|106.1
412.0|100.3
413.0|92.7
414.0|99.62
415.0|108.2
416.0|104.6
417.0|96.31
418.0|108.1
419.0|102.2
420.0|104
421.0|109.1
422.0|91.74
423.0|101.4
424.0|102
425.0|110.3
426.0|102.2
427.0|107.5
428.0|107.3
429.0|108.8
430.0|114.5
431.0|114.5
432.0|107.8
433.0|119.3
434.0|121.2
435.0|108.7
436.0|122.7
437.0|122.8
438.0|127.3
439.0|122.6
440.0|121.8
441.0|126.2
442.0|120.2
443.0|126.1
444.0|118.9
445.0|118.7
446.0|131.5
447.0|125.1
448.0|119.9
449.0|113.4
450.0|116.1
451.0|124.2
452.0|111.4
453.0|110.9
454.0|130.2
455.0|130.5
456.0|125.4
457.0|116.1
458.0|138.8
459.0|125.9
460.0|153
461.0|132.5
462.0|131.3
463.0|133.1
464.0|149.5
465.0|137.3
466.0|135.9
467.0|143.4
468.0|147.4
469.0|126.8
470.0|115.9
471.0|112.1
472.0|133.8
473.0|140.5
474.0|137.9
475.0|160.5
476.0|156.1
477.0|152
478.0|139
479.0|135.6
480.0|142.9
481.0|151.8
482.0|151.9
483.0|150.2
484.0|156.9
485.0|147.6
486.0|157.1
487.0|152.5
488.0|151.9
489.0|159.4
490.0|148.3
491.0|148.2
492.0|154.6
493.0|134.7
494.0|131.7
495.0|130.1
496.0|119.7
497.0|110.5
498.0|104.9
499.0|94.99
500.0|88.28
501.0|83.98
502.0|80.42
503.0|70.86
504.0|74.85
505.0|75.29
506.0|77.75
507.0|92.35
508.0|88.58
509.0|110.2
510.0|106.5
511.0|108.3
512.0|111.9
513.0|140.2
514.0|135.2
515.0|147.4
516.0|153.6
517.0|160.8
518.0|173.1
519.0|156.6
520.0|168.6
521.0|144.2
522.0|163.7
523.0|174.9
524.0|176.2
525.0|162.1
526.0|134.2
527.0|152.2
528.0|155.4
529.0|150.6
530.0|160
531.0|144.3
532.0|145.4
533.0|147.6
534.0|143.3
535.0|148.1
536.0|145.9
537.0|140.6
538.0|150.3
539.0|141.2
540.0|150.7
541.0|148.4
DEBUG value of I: 7.58 N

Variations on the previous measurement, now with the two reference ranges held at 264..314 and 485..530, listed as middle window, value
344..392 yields 0.5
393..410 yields 1.6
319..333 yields -2.3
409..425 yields 3.5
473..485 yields -1.6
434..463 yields 1.7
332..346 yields -0.7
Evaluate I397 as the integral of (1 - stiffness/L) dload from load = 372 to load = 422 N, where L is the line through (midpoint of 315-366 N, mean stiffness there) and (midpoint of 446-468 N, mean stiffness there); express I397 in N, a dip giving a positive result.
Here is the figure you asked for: 7.3 N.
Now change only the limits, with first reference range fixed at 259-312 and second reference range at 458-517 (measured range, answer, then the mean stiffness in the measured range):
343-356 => -1.1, 143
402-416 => 2.0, 112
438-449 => 0.6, 123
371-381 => 0.3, 128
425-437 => 1.6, 113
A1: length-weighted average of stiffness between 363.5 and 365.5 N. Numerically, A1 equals 146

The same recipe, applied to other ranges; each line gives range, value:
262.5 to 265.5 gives 123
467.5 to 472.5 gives 127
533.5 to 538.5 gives 146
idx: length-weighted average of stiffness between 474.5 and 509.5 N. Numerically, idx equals 125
